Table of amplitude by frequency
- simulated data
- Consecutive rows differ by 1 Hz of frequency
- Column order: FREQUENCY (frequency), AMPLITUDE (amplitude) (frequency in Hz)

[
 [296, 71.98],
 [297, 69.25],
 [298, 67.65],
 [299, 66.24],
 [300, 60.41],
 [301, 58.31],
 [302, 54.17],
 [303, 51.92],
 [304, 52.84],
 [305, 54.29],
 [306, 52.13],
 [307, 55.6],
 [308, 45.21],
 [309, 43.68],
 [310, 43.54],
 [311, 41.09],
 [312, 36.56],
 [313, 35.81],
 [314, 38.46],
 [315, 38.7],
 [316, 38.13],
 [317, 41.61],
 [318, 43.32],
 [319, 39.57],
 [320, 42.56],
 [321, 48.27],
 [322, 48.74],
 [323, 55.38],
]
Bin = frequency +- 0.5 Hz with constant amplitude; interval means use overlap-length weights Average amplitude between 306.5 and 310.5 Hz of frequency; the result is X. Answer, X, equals 47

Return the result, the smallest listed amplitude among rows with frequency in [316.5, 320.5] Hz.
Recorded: 39.57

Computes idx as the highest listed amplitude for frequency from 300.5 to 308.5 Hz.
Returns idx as 58.31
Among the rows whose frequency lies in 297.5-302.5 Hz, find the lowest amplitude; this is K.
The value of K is 54.17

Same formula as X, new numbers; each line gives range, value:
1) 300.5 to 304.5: 54.3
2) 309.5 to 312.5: 40.4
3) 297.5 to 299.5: 66.9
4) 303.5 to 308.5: 52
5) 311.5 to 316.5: 37.5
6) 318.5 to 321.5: 43.5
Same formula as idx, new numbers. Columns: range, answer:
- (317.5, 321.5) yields 48.27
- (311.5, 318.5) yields 43.32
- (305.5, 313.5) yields 55.6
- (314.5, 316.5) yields 38.7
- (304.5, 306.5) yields 54.29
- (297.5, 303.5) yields 67.65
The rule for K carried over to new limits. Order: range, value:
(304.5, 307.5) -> 52.13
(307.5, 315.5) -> 35.81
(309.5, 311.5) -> 41.09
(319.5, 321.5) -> 42.56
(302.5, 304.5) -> 51.92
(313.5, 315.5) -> 38.46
